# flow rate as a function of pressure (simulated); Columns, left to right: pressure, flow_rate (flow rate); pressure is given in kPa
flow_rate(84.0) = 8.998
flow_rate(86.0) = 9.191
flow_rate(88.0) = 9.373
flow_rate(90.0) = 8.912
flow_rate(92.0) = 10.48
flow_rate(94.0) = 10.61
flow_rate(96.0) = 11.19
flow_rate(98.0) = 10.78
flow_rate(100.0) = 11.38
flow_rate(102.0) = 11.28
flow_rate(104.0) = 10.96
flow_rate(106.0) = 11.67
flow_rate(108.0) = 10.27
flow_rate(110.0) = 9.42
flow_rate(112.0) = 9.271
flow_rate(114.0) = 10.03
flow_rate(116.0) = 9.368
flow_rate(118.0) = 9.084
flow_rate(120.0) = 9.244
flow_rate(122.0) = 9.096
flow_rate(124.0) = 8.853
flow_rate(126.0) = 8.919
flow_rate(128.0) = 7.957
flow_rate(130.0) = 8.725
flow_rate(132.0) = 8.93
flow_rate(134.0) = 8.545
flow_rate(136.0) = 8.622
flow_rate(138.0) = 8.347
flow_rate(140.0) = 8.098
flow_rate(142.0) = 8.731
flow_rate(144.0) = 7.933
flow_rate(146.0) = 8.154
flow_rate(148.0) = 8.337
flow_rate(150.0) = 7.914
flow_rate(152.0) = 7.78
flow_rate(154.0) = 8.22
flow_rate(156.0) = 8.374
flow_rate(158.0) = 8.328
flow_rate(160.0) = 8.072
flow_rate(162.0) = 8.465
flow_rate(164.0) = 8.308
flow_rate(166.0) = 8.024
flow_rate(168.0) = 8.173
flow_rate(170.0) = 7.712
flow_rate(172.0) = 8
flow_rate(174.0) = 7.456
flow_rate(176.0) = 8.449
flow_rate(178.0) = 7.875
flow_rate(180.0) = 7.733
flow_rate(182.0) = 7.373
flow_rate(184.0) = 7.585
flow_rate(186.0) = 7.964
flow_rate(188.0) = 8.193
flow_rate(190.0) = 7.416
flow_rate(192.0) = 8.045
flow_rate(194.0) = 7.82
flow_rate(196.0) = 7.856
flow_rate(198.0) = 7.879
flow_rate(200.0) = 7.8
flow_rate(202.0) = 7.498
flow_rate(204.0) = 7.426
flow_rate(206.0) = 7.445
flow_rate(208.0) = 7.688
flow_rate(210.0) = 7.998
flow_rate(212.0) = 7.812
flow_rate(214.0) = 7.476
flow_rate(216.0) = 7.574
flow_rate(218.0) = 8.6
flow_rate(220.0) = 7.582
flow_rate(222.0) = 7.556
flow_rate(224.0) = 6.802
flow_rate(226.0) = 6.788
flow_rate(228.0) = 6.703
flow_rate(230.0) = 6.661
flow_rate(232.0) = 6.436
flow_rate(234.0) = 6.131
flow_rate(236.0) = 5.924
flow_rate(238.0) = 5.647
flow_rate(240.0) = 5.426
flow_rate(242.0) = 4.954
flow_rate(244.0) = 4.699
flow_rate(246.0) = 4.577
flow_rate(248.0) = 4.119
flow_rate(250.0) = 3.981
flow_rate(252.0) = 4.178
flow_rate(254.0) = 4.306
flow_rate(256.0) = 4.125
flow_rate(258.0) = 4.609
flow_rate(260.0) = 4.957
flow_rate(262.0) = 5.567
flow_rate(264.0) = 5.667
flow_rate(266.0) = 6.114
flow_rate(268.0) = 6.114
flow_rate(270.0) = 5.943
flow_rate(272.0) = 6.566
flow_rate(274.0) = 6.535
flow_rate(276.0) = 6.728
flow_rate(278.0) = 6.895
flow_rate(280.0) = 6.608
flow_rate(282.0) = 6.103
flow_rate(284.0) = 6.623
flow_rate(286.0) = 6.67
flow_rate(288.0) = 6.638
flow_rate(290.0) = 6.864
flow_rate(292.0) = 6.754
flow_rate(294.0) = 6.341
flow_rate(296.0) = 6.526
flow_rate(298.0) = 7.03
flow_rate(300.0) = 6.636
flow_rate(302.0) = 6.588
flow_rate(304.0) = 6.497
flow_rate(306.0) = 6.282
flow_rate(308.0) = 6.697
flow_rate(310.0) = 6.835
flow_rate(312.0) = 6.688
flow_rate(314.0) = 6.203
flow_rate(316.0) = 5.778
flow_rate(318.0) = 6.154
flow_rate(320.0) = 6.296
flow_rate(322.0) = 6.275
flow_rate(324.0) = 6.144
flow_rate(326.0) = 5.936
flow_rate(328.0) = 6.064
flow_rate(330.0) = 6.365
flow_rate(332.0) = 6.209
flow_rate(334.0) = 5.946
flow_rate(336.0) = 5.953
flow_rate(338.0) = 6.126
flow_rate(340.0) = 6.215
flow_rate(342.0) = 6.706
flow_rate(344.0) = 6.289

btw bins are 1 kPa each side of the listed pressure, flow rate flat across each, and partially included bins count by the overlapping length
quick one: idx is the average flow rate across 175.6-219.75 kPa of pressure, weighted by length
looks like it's 7.78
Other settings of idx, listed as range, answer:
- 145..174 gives 8.11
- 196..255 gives 6.49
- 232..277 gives 5.34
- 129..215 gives 8.01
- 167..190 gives 7.85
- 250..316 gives 6.11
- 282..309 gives 6.61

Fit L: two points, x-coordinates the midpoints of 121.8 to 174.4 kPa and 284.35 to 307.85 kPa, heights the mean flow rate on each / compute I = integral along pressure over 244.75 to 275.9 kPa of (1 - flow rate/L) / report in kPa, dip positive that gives 8.0 kPa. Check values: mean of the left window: 8.3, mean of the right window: 6.62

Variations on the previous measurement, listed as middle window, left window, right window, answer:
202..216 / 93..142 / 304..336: 0.8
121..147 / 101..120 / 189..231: 2.7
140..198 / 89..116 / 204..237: 4.0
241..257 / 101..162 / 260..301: 5.9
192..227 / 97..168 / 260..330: 0.5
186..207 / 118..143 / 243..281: -2.1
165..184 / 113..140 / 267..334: 0.8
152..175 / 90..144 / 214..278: 0.4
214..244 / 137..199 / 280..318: 3.1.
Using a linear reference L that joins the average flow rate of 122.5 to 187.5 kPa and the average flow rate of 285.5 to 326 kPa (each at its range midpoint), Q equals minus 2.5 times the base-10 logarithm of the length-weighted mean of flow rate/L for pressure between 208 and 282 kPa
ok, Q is 0.18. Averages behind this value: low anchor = 8.19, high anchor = 6.48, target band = 6.09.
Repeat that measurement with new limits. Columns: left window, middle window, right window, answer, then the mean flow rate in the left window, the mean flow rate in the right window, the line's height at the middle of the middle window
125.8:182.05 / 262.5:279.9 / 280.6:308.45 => 0.09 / 8.19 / 6.59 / 6.85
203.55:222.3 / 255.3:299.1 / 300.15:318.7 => 0.11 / 7.73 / 6.43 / 6.86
